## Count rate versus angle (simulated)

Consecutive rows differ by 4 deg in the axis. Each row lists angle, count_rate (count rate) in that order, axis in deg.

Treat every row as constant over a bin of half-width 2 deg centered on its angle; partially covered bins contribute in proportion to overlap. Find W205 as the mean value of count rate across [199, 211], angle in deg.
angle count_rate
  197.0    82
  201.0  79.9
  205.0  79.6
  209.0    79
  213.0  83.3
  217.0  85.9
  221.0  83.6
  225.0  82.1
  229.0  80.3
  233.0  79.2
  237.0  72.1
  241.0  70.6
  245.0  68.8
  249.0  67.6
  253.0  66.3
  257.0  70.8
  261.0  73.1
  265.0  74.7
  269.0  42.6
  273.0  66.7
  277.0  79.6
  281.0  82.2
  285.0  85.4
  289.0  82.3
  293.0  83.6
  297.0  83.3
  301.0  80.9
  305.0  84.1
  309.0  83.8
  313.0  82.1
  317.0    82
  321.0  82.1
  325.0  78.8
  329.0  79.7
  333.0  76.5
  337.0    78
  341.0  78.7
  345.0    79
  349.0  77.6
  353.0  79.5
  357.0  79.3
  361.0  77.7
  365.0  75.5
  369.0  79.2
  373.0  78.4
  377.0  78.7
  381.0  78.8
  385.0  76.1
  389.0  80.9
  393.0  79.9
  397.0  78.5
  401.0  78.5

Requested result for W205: 79.5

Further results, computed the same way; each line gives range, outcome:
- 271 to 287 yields 78.5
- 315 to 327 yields 81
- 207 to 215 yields 81.2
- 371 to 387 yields 78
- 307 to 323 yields 82.5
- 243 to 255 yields 67.6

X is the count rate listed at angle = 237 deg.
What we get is 72.1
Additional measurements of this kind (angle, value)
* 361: 77.7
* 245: 68.8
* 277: 79.6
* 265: 74.7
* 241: 70.6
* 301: 80.9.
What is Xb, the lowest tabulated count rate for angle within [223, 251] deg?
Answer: 67.6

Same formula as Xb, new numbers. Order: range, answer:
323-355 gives 76.5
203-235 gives 79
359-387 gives 75.5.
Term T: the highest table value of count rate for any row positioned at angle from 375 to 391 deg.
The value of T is 80.9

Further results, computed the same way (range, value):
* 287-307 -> 84.1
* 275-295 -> 85.4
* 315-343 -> 82.1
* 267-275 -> 66.7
